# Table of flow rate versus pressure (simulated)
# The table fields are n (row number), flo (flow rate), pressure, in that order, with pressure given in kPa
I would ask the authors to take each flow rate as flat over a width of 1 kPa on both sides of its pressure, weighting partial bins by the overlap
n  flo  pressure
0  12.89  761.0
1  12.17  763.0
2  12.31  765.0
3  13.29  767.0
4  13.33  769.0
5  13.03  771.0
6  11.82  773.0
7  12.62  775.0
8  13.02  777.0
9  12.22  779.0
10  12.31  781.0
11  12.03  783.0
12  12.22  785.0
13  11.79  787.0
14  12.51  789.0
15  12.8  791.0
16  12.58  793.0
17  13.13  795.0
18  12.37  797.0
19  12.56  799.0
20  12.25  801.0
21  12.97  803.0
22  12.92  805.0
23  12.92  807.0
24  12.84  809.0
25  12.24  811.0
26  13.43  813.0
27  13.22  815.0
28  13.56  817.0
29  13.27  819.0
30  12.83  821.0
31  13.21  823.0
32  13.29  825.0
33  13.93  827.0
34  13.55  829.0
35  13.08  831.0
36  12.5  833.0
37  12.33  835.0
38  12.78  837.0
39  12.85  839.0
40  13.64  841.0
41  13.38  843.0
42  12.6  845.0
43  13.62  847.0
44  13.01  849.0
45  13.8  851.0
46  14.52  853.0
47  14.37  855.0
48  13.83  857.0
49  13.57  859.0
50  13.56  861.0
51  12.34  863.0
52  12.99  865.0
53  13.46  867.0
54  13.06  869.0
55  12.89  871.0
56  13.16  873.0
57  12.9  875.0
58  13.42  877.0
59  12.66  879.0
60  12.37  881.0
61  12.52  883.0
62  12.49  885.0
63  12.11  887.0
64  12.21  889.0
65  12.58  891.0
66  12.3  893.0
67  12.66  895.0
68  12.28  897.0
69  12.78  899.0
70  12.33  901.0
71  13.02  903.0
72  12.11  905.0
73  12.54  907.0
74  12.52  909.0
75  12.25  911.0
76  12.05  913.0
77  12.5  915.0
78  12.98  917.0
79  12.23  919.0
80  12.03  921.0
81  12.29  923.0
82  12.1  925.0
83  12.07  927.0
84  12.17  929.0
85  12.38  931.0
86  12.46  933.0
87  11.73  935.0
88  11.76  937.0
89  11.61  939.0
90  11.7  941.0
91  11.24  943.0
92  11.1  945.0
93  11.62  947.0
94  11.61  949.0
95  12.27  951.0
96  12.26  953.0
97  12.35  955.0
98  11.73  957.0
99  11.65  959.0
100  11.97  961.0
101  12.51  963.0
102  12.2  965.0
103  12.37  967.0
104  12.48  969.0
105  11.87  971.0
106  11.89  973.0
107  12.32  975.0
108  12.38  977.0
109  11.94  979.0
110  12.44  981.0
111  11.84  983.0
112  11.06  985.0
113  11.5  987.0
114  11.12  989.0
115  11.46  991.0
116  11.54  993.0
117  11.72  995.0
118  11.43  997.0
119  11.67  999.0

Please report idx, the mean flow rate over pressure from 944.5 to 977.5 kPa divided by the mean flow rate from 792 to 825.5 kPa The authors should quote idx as 0.93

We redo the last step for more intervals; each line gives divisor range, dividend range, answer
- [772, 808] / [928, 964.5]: 0.95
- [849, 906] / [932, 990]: 0.92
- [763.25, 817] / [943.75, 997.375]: 0.94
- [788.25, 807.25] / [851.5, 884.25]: 1.04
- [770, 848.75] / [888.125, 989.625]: 0.94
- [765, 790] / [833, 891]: 1.04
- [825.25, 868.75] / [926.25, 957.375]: 0.89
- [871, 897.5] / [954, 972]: 0.96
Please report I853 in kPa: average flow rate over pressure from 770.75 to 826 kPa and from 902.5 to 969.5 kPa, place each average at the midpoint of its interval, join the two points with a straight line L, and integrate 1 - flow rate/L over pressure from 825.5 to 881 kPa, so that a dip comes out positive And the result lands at -3.4 kPa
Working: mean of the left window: 12.7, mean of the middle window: 13.2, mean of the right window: 12.1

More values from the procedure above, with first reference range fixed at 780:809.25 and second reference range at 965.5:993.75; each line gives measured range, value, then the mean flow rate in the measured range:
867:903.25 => -1.3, 12.7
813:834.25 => -1.4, 13.2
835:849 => -0.8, 13.1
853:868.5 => -1.5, 13.5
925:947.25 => 0.4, 11.8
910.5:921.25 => -0.2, 12.4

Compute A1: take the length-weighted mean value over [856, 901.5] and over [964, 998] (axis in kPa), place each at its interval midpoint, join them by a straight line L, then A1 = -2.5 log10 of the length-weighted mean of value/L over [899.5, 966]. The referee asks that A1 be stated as 0.02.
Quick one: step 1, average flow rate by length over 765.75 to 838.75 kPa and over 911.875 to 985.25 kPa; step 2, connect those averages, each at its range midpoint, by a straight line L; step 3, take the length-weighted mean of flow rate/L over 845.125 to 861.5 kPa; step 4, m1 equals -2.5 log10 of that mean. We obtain -0.10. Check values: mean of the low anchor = 12.8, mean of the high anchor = 12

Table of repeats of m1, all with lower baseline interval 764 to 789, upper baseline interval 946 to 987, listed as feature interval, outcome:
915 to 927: -0.02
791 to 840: -0.05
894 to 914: -0.02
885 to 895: -0.01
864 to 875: -0.07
